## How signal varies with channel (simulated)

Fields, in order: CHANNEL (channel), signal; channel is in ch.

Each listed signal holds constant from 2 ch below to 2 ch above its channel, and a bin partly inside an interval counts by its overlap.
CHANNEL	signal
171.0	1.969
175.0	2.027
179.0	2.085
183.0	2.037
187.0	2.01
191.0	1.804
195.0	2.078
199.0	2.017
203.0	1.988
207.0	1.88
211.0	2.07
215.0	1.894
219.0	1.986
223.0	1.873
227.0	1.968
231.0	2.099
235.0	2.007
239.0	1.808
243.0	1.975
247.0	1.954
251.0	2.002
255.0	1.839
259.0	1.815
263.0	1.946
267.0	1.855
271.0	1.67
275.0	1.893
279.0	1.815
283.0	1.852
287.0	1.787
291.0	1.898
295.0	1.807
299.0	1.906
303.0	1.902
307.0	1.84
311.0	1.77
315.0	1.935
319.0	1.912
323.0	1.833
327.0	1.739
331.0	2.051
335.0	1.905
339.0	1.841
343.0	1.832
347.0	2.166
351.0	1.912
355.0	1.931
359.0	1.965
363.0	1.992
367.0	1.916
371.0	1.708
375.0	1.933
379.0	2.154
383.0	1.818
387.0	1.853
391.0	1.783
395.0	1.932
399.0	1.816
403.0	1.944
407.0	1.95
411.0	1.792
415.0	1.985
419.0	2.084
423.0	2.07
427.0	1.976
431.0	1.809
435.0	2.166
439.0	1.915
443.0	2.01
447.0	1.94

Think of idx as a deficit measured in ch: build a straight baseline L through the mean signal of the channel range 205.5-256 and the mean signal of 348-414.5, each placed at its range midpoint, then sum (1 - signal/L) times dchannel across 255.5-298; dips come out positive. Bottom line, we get 2.3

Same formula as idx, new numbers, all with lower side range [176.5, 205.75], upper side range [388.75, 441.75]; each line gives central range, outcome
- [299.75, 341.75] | 2.0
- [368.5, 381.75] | 0.2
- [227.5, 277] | 1.9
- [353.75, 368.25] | 0.0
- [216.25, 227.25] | 0.3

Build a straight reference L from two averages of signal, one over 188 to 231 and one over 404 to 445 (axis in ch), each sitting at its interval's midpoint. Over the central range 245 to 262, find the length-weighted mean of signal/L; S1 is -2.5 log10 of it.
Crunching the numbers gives 0.03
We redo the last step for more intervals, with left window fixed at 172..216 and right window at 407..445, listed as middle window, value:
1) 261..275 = 0.09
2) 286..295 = 0.08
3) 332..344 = 0.06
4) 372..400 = 0.05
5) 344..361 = 0.00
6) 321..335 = 0.06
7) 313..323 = 0.04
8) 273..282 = 0.08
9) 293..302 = 0.07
